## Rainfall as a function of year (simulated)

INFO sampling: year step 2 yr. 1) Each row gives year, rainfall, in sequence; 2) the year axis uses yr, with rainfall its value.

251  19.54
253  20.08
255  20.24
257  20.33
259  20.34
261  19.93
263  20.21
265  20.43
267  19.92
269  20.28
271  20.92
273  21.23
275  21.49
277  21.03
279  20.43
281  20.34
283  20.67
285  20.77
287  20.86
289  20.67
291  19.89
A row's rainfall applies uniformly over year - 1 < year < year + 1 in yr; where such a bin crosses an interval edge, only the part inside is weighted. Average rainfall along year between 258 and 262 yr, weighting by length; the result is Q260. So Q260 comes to 20.1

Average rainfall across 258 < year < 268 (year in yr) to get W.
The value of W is 20.2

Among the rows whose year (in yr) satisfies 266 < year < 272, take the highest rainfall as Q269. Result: 20.92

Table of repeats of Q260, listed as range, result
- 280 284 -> 20.5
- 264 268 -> 20.2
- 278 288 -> 20.6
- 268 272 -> 20.6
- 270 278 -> 21.2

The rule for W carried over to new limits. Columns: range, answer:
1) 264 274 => 20.6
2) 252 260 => 20.2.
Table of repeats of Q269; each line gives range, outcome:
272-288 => 21.49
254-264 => 20.34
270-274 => 21.23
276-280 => 21.03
